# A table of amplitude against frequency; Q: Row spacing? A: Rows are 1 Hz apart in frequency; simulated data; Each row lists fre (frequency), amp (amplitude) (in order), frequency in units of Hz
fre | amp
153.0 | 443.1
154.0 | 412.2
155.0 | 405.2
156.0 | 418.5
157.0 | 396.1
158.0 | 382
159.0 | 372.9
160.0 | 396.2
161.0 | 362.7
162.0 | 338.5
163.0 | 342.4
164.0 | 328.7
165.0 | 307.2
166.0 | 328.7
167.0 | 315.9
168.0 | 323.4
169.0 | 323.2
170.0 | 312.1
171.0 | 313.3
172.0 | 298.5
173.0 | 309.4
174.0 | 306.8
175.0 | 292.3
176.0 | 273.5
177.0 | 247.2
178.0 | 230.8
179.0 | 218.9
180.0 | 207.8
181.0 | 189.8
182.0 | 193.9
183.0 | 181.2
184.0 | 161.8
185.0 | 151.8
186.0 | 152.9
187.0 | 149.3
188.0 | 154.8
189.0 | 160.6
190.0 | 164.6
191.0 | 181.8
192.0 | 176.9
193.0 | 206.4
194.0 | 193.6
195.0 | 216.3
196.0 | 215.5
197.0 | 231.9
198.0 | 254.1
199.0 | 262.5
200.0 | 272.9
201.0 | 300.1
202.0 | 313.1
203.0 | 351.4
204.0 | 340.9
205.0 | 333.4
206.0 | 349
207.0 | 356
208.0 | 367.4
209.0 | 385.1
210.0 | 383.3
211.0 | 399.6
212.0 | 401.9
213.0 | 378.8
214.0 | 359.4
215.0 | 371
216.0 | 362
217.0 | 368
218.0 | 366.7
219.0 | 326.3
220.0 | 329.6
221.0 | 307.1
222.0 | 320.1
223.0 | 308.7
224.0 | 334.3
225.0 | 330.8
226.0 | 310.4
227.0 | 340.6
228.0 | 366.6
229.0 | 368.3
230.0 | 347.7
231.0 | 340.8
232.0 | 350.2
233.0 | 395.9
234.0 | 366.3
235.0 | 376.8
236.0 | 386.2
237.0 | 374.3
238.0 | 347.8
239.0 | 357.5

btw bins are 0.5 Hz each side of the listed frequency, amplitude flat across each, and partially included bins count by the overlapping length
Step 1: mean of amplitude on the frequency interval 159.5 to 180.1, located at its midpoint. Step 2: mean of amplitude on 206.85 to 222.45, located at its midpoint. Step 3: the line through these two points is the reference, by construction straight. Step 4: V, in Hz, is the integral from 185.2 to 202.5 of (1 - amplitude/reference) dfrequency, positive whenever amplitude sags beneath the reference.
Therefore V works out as 6.5 Hz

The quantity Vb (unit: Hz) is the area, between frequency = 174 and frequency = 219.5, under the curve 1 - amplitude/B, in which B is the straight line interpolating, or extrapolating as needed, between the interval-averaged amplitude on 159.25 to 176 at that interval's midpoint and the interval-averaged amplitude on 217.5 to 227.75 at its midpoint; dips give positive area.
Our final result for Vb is 7.8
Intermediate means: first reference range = 324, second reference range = 328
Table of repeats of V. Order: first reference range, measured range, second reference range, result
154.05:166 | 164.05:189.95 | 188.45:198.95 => 4.09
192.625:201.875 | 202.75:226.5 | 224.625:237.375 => -4.15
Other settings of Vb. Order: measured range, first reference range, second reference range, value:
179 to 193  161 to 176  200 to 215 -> 6.7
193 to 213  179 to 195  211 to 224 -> -2.9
